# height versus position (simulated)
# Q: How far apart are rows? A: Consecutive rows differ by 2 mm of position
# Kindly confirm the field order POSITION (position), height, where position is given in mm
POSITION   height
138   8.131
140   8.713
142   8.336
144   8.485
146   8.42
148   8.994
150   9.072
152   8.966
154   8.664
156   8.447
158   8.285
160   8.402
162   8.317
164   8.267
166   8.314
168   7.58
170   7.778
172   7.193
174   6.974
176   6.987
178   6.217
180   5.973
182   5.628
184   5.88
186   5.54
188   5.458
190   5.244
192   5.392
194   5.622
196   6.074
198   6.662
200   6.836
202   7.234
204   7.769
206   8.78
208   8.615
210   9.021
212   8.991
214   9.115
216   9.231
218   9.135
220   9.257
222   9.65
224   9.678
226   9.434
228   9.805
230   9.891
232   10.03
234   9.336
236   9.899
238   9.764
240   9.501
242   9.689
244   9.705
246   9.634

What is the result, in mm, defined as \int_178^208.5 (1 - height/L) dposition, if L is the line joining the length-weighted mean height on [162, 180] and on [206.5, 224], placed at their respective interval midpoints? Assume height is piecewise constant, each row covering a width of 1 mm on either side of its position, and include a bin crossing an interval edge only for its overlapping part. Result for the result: 7.0 mm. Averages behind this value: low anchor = 7.38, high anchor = 9.15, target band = 6.4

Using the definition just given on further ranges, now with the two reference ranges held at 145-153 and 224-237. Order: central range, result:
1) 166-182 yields 3.8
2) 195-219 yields 3.5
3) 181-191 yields 4.0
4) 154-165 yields 0.7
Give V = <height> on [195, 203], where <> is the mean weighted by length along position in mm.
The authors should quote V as 6.7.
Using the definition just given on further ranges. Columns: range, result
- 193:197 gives 5.85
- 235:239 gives 9.83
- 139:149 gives 8.59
